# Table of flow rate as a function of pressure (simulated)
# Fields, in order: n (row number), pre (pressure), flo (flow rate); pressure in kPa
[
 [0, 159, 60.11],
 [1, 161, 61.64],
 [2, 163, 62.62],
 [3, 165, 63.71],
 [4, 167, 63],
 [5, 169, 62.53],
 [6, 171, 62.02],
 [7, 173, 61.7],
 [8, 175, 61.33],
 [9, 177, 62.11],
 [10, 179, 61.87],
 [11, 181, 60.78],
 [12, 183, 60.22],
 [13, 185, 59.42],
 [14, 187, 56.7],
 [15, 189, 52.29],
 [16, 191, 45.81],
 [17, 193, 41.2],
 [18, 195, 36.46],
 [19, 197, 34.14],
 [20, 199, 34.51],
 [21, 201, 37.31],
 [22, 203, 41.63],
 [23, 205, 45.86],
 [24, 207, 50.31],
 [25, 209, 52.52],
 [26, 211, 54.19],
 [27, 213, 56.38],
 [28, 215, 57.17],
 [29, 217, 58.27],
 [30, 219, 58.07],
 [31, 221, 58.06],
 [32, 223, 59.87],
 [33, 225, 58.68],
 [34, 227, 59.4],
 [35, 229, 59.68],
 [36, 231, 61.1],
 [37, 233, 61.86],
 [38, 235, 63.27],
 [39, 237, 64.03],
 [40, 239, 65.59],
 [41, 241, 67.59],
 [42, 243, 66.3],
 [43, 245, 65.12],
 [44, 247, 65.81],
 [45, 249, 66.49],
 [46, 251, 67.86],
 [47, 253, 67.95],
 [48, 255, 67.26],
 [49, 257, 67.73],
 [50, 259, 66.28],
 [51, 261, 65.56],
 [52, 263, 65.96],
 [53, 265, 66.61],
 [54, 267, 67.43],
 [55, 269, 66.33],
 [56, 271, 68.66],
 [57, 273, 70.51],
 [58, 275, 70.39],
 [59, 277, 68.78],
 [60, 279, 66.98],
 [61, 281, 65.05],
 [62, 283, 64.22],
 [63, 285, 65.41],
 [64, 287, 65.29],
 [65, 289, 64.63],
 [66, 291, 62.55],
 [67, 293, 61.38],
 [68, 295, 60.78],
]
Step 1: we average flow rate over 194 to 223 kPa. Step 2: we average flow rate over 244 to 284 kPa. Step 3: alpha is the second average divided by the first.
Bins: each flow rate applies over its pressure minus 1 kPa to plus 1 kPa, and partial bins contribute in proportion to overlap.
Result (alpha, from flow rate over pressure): 1.38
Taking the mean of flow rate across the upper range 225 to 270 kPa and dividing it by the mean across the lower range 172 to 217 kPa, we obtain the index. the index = 1.27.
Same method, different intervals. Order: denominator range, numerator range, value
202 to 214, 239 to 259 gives 1.33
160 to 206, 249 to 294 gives 1.24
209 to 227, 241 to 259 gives 1.16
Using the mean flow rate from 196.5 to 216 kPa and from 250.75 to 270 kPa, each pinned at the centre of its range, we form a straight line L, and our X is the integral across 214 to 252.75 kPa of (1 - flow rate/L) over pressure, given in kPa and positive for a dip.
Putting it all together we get -3.9 kPa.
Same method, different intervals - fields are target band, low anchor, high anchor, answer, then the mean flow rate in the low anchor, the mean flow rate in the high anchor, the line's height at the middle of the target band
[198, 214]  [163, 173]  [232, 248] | 4.3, 62.7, 64.9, 63.9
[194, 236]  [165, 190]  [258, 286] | 7.2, 60.5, 67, 63.1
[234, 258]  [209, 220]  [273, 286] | -1.8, 56.4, 67.1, 61.6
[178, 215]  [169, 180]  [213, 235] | 7.0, 61.9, 59.3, 60.7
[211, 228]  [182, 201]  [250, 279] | -1.1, 46.3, 67.6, 54.5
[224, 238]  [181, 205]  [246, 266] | -0.6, 46.1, 66.8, 58.5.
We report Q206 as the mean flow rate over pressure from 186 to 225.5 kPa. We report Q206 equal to 49.4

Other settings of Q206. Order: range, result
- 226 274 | 65.6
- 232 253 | 65.5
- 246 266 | 66.8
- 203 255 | 60.2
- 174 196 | 54.4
